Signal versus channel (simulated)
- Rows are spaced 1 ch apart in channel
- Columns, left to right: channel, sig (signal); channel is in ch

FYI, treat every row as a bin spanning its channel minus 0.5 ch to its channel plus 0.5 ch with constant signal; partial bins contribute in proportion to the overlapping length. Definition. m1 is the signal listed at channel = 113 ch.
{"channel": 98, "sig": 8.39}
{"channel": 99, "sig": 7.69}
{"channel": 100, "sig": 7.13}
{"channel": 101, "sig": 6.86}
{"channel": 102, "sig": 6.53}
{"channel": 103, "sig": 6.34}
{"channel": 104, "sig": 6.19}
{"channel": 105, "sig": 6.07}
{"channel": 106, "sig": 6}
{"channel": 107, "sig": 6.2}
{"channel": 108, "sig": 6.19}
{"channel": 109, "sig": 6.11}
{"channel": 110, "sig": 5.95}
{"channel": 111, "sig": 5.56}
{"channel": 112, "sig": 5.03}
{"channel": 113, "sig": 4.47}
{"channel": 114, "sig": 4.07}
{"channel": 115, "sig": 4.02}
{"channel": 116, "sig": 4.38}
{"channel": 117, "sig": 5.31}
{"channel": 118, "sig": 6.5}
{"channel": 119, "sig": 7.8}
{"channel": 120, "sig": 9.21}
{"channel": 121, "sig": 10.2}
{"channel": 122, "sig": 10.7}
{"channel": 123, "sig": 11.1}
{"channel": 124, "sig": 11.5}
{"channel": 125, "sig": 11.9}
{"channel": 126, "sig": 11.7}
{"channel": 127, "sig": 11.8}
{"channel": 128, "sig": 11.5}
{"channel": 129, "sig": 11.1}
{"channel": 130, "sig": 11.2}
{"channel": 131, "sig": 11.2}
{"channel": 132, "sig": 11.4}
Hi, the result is 4.47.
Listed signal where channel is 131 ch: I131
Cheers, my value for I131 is 11.2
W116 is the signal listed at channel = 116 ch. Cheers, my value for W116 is 4.38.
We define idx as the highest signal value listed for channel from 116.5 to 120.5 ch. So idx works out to 9.21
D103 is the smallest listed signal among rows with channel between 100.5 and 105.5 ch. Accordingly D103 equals 6.07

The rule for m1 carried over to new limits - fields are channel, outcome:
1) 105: 6.07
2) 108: 6.19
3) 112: 5.03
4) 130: 11.2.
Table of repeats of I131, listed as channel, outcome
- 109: 6.11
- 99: 7.69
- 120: 9.21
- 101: 6.86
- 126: 11.7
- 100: 7.13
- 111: 5.56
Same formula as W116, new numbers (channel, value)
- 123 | 11.1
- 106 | 6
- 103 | 6.34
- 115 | 4.02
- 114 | 4.07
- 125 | 11.9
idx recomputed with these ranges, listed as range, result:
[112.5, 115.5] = 4.47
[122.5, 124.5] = 11.5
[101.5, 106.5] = 6.53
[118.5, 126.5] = 11.9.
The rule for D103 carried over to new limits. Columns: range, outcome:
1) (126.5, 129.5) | 11.1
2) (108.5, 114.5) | 4.07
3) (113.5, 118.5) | 4.02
